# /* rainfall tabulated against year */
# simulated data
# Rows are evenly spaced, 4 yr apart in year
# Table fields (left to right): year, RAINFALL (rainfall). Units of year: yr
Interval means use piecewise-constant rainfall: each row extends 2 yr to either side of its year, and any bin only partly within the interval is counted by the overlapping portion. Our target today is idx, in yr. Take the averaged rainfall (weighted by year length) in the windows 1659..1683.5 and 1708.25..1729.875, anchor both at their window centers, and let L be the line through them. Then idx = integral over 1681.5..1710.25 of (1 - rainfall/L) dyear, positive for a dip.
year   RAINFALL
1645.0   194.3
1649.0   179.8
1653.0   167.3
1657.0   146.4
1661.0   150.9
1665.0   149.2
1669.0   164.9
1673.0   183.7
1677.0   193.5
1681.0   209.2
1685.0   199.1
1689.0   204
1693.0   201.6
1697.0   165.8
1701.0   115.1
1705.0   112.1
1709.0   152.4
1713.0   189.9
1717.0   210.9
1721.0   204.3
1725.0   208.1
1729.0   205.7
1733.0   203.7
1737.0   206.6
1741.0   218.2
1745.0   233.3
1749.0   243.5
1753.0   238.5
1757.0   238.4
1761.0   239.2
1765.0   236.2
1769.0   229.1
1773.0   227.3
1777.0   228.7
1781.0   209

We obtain 2.9 yr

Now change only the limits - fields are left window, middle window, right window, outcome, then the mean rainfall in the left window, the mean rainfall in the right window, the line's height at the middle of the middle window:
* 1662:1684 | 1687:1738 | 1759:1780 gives 4.7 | 180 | 231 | 201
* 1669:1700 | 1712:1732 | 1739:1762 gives 1.0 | 189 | 235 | 215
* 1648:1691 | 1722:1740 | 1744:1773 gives 0.9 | 177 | 236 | 218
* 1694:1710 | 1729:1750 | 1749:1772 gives -1.7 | 139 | 237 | 202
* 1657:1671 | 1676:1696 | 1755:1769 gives -3.2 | 154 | 237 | 172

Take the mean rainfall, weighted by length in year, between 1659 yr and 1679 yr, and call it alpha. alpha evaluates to 168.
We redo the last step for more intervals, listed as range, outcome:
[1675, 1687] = 201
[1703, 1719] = 166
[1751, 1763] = 239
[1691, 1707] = 149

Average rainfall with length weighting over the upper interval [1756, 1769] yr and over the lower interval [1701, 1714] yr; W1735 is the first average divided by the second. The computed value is 1.66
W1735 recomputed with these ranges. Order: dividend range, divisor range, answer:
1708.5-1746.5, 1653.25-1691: 1.16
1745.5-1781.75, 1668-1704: 1.29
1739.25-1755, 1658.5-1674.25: 1.45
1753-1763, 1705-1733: 1.26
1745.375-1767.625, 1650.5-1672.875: 1.50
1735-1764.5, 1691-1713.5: 1.50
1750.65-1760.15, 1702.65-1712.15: 1.72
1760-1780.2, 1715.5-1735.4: 1.12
